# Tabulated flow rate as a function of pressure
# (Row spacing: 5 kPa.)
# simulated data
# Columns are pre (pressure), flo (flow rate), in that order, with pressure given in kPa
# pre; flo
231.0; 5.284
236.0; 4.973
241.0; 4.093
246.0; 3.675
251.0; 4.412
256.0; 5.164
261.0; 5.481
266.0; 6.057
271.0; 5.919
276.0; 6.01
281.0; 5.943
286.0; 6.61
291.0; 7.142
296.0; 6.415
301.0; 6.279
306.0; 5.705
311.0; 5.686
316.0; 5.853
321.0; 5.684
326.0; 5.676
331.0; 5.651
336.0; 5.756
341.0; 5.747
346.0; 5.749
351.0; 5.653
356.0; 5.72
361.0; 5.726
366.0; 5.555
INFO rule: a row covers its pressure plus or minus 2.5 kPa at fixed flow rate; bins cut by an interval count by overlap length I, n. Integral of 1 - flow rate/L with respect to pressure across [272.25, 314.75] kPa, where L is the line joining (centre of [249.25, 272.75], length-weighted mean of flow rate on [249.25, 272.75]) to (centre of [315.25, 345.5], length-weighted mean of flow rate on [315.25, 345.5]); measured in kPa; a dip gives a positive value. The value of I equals -4.9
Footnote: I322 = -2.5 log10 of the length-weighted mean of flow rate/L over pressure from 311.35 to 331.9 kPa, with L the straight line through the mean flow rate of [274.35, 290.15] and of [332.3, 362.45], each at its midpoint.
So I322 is 0.04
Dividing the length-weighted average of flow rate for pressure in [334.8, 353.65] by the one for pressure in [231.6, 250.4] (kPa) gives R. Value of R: 1.3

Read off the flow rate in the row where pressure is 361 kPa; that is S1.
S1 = 5.726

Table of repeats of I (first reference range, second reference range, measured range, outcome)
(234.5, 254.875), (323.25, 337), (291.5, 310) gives -3.5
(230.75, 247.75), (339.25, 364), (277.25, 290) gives -3.6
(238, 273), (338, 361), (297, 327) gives -2.4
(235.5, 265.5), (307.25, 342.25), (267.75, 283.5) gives -2.9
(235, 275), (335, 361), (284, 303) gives -4.7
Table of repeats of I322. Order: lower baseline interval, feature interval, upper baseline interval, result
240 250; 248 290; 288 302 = -0.10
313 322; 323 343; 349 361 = 0.01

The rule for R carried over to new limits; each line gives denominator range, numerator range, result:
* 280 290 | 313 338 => 0.89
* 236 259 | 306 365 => 1.29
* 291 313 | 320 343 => 0.93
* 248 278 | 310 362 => 1.05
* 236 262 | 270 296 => 1.40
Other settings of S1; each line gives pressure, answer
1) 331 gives 5.651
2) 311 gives 5.686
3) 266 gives 6.057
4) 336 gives 5.756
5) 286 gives 6.61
